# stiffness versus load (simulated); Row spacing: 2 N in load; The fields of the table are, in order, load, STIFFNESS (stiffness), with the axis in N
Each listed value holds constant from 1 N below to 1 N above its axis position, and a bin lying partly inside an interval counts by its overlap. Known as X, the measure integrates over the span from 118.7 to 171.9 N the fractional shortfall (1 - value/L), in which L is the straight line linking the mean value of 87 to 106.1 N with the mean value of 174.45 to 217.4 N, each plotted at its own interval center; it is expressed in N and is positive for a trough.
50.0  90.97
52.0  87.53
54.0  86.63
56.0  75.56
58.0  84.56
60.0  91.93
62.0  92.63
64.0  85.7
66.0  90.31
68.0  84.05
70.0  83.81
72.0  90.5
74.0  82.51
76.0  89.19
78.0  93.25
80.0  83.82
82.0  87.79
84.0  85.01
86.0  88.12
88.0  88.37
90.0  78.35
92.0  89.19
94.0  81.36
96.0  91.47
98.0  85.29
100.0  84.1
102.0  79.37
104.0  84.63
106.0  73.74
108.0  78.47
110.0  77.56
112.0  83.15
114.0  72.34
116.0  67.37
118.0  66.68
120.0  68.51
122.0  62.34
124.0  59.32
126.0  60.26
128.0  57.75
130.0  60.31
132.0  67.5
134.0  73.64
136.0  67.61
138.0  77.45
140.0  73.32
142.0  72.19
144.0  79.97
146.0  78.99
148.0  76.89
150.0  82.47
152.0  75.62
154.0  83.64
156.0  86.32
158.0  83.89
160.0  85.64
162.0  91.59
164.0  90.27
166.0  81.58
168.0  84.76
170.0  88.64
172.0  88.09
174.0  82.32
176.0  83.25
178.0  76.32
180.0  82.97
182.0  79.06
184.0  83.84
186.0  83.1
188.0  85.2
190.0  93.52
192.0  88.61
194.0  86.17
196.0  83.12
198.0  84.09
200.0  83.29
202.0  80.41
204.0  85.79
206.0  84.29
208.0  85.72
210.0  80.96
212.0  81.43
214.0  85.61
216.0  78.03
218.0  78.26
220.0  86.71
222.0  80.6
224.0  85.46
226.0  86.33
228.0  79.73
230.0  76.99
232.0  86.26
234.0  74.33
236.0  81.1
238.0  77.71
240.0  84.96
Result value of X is 5.0 N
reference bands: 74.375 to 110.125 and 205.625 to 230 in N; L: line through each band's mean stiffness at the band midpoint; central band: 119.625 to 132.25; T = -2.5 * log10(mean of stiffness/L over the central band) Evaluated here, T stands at 0.34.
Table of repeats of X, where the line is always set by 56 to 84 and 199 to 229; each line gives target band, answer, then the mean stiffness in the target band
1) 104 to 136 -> 6.2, 69.1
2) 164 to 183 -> 0.2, 83.4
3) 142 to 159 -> 0.9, 80.5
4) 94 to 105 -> 0.2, 84.6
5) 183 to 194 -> -0.4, 86.8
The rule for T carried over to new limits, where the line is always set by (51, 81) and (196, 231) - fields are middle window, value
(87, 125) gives 0.11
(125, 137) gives 0.30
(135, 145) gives 0.14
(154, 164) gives -0.03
